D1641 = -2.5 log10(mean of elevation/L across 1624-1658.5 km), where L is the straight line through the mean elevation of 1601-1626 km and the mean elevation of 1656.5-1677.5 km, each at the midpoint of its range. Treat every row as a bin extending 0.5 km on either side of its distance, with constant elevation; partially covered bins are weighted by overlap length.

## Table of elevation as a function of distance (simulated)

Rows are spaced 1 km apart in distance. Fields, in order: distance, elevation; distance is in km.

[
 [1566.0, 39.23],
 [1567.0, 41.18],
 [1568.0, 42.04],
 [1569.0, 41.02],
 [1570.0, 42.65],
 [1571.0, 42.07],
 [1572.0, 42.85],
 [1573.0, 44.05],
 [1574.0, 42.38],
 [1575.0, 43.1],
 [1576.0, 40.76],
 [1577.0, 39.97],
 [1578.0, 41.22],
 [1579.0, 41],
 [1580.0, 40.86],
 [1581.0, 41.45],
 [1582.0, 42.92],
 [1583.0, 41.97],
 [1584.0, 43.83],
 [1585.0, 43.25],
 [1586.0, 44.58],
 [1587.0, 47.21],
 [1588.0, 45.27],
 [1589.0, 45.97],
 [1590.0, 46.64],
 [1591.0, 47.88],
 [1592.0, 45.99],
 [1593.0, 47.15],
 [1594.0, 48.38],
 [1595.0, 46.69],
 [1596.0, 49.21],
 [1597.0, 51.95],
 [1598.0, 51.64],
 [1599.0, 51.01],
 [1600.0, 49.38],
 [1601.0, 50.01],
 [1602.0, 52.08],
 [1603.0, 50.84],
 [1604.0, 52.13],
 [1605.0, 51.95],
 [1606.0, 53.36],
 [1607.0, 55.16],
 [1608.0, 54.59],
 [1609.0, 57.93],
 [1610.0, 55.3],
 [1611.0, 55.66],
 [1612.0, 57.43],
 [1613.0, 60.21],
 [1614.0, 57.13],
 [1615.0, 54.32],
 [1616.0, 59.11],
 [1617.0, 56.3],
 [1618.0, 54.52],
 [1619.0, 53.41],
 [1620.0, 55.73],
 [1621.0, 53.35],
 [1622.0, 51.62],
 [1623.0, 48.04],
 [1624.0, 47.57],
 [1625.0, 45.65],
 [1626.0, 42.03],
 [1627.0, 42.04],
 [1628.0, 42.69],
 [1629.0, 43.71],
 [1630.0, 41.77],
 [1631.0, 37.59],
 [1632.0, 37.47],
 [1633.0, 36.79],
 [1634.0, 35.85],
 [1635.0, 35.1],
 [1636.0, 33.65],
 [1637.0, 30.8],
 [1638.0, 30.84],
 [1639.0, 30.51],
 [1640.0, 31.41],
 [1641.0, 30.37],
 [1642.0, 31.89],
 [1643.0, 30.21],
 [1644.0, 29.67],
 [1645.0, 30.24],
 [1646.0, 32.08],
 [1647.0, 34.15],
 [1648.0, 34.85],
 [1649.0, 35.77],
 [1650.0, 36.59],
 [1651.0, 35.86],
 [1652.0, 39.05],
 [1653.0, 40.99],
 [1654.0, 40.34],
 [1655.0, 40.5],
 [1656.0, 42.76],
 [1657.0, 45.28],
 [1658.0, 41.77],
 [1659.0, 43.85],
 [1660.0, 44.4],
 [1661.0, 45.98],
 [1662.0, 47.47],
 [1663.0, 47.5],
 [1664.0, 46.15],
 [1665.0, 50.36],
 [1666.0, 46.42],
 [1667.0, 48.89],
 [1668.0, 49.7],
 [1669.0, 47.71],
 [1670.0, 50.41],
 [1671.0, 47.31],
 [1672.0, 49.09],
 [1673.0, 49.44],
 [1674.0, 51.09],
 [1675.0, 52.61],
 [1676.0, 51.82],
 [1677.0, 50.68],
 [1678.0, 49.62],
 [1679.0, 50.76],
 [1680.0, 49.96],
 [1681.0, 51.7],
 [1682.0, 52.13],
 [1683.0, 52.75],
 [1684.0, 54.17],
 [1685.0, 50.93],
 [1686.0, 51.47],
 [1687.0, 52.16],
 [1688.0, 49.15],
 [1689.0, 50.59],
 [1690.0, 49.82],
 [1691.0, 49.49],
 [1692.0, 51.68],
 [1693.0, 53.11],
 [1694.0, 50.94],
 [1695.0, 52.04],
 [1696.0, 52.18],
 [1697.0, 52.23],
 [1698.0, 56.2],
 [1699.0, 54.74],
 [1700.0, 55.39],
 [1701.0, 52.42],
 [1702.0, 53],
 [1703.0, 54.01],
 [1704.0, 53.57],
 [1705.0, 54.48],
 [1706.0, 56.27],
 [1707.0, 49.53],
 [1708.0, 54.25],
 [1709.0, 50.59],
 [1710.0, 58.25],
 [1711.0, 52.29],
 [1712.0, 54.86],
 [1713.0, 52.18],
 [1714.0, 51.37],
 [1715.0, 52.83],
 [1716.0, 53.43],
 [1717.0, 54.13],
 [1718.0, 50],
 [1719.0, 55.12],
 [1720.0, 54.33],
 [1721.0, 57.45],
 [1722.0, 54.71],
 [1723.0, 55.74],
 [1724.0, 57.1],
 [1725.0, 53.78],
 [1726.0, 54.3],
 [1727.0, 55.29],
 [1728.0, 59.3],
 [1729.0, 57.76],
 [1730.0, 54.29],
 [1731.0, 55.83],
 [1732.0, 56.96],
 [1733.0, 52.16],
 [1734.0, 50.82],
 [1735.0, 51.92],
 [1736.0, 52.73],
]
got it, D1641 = 0.34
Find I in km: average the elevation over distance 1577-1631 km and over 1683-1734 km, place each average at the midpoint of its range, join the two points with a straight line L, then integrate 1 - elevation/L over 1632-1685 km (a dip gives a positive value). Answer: 9.4 km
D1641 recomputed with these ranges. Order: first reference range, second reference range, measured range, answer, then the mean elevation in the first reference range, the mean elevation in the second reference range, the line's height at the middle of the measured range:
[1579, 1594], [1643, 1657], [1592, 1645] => -0.14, 44.6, 36.5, 40.5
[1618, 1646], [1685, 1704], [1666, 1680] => -0.04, 39.4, 52.3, 47.8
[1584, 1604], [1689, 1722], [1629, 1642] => 0.40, 48.2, 53.2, 50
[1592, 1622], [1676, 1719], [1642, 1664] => 0.33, 53.2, 52.4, 52.8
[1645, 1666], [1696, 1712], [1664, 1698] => -0.07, 41.1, 53.8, 47.8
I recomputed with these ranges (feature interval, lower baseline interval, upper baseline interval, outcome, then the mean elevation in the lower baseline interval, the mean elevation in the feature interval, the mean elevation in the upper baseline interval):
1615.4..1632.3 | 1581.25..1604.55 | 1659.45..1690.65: 0.1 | 47.6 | 48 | 49.7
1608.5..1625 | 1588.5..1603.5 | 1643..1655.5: -4.1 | 49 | 54.6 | 35.6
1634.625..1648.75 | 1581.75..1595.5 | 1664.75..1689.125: 4.8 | 45.6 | 31.9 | 50.4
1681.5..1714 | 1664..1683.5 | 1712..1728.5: -0.2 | 50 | 52.7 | 54.5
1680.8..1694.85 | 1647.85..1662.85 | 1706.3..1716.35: -1.0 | 41.3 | 51.4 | 53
